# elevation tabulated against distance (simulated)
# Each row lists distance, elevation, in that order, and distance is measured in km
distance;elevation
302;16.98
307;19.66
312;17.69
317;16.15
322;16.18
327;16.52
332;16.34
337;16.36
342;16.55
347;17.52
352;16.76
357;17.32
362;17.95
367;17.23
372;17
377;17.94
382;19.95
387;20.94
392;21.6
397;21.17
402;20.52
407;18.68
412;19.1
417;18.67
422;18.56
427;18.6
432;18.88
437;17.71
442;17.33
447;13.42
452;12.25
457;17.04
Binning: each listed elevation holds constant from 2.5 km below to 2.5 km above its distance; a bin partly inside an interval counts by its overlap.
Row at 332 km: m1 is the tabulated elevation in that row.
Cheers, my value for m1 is 16.34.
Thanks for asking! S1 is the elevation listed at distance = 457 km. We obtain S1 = 17.04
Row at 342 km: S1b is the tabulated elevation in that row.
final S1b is 16.55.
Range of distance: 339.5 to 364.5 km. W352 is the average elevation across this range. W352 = 17.2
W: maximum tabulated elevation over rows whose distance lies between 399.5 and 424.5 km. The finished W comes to 20.52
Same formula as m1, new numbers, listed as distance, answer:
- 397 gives 21.17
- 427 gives 18.6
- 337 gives 16.36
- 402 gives 20.52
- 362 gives 17.95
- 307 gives 19.66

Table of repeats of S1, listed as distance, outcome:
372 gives 17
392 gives 21.6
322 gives 16.18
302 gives 16.98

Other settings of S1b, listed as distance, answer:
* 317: 16.15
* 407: 18.68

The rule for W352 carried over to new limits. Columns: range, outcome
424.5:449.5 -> 17.2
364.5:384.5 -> 18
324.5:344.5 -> 16.4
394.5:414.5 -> 19.9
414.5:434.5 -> 18.7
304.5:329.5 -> 17.2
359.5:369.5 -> 17.6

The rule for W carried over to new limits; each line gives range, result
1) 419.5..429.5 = 18.6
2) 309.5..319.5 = 17.69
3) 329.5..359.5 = 17.52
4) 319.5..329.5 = 16.52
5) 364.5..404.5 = 21.6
